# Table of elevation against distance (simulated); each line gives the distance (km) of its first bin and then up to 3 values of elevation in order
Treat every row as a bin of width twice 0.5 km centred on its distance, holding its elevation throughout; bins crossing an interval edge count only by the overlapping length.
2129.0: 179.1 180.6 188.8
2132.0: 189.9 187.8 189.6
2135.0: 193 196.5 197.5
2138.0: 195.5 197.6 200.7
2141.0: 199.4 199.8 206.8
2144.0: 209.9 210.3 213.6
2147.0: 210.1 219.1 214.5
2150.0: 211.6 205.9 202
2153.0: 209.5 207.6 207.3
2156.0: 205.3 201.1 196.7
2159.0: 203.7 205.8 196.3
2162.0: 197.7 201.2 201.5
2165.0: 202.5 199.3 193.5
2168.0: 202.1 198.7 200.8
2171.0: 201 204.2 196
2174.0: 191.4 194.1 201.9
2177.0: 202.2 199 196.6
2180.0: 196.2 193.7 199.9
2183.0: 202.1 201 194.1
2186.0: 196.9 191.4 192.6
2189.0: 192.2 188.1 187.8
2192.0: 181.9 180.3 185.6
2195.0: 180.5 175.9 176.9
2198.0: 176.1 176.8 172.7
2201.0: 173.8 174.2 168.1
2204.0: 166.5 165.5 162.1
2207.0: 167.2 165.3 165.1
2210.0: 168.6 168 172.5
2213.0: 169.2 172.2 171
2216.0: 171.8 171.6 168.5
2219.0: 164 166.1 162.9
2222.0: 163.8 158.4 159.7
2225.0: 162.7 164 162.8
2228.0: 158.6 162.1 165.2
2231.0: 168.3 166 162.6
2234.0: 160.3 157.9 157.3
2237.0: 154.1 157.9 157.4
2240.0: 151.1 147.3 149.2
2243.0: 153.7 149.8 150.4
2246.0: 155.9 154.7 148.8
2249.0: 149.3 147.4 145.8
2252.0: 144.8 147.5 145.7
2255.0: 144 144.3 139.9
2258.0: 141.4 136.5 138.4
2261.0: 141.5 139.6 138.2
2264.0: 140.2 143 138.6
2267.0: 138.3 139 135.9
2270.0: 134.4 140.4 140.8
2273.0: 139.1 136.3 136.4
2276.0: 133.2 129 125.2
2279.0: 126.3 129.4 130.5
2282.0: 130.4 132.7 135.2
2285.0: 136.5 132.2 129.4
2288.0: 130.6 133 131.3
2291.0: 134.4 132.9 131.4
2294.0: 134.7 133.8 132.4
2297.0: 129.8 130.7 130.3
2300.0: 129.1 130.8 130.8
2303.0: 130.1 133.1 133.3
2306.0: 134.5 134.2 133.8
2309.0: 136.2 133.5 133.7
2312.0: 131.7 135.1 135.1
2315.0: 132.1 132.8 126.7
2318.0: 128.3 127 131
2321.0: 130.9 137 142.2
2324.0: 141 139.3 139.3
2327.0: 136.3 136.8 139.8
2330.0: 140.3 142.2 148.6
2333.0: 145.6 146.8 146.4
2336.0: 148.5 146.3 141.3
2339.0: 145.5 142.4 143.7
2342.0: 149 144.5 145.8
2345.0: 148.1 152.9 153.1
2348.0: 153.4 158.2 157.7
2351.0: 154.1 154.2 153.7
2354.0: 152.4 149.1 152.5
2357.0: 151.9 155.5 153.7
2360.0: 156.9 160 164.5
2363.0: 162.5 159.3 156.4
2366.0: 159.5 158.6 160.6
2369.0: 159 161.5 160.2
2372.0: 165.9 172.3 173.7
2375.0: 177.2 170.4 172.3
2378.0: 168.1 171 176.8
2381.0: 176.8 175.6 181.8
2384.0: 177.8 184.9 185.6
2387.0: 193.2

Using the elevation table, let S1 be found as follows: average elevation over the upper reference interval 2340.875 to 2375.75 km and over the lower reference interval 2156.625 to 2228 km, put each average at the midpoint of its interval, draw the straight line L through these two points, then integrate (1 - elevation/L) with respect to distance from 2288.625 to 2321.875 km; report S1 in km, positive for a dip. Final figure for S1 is 6.71 km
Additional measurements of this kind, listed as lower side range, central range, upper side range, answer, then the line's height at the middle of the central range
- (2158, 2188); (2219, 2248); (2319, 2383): 3.9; 183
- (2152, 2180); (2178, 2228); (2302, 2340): 2.5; 185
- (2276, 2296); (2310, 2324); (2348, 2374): 0.9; 143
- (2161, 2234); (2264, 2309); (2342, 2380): 9.5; 169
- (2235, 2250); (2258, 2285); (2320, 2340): 2.4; 149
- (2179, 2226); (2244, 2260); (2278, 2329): 0.9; 155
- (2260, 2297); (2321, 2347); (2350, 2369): 1.1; 150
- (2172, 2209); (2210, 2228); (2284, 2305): 0.5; 171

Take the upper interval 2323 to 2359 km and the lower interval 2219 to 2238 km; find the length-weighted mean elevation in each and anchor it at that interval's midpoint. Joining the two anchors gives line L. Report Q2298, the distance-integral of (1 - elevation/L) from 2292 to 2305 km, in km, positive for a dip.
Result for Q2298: 1.81 km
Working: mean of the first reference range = 162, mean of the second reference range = 147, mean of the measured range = 132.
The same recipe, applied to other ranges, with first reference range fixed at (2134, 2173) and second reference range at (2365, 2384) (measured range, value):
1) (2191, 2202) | 1.0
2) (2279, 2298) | 5.2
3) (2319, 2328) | 2.0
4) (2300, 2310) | 2.6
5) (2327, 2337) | 1.8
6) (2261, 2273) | 3.0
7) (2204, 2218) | 1.8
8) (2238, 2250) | 2.4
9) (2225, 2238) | 2.0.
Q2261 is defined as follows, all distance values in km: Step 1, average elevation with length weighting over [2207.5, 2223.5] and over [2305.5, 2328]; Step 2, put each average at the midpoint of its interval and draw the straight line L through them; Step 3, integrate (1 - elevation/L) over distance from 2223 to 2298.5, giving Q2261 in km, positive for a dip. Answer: 4.5 km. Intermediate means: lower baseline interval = 167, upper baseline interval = 134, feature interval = 144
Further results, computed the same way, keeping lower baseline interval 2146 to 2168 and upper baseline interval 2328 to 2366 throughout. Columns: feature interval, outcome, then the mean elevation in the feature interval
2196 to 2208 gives 1.3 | 171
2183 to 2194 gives 0.3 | 191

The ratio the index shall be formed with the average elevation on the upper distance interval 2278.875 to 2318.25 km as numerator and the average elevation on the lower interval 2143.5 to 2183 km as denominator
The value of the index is 0.7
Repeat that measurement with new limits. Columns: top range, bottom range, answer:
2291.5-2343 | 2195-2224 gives 0.81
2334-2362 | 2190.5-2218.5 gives 0.87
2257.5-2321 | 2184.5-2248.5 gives 0.80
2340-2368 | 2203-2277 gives 1.00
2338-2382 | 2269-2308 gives 1.19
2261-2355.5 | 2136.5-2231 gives 0.74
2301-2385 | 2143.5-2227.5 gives 0.80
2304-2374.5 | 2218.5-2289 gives 1.00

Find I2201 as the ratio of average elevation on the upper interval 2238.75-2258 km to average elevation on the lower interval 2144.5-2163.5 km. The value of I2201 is 0.72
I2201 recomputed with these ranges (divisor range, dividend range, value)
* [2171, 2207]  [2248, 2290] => 0.74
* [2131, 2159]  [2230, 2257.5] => 0.75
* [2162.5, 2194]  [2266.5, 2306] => 0.68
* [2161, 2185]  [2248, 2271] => 0.71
